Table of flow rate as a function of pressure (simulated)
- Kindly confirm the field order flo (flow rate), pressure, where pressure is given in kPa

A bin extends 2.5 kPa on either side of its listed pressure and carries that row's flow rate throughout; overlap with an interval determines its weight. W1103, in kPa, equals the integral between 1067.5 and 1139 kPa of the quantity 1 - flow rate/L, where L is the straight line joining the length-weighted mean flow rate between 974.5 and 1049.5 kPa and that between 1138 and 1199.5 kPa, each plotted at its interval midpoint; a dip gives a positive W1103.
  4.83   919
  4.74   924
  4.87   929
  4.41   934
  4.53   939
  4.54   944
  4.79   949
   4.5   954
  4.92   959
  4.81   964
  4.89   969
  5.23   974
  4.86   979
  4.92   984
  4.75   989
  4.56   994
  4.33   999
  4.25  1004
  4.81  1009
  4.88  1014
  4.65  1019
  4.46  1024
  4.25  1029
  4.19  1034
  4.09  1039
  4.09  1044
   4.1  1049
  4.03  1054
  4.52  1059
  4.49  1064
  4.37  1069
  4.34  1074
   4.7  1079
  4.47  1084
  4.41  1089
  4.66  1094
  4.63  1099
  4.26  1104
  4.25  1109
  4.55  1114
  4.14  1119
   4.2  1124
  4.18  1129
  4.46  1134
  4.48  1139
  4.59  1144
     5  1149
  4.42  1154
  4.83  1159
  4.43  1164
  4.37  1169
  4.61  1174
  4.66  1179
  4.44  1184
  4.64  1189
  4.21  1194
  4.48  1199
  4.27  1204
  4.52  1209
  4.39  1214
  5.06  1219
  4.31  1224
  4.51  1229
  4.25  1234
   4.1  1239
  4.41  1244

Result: 2.1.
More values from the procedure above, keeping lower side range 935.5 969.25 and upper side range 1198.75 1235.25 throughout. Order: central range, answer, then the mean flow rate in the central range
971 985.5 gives -1.0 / 5.01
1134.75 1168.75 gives -0.5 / 4.6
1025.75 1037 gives 1.0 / 4.23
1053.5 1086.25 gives 1.1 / 4.44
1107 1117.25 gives 0.4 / 4.39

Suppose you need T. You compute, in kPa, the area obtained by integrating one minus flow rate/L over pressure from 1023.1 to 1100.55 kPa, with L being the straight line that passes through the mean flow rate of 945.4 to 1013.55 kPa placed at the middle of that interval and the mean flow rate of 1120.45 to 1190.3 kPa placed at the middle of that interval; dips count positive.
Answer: 4.6 kPa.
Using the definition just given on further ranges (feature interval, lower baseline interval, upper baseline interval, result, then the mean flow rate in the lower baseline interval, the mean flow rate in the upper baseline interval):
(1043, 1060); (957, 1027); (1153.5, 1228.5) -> 1.83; 4.73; 4.51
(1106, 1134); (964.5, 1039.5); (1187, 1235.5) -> 1.57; 4.63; 4.47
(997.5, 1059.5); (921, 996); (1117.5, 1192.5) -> 4.15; 4.76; 4.5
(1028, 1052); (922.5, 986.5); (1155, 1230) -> 2.79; 4.77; 4.51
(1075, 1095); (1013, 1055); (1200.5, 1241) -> -0.94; 4.29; 4.43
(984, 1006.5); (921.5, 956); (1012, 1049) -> -0.33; 4.63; 4.35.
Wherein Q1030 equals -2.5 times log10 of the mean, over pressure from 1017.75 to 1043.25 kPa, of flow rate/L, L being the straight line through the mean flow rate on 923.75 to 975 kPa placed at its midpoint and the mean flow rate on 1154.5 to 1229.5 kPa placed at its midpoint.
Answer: 0.09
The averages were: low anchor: 4.73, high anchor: 4.51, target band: 4.3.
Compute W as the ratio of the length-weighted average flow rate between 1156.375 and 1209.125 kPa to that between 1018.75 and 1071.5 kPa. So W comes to 1.05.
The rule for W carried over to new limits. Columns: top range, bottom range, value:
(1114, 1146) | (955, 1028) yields 0.92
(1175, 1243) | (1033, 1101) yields 1.02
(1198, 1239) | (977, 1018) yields 0.95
